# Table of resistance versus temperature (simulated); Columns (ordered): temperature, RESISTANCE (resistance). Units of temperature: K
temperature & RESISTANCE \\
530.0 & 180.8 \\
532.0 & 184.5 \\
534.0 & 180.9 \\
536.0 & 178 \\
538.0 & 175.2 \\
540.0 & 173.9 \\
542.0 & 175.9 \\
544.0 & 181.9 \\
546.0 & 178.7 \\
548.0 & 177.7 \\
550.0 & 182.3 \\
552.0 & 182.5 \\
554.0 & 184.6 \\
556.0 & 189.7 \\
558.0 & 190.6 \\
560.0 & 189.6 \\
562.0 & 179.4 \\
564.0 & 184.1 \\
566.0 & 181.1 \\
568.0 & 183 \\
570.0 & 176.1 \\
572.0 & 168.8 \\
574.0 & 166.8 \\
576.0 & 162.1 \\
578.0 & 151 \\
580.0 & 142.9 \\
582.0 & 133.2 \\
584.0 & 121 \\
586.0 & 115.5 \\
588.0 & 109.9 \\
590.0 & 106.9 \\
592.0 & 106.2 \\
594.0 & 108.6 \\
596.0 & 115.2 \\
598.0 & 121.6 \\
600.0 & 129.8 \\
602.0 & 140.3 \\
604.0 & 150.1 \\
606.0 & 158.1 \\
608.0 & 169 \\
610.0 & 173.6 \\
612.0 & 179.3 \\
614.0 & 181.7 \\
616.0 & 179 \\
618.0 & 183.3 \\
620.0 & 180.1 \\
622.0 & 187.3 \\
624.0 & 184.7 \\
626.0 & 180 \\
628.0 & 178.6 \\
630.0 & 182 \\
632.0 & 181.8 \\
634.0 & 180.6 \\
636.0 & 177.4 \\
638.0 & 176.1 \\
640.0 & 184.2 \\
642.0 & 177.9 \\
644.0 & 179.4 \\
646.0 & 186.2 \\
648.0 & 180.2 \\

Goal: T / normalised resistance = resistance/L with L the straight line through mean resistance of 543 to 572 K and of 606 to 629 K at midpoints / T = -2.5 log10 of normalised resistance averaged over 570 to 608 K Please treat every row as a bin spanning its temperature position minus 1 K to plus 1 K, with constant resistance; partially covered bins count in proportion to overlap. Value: 0.31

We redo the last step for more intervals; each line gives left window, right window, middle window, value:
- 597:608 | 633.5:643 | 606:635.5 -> -0.12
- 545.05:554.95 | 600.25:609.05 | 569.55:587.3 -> 0.13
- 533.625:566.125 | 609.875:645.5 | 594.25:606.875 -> 0.33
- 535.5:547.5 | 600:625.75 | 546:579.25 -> -0.02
